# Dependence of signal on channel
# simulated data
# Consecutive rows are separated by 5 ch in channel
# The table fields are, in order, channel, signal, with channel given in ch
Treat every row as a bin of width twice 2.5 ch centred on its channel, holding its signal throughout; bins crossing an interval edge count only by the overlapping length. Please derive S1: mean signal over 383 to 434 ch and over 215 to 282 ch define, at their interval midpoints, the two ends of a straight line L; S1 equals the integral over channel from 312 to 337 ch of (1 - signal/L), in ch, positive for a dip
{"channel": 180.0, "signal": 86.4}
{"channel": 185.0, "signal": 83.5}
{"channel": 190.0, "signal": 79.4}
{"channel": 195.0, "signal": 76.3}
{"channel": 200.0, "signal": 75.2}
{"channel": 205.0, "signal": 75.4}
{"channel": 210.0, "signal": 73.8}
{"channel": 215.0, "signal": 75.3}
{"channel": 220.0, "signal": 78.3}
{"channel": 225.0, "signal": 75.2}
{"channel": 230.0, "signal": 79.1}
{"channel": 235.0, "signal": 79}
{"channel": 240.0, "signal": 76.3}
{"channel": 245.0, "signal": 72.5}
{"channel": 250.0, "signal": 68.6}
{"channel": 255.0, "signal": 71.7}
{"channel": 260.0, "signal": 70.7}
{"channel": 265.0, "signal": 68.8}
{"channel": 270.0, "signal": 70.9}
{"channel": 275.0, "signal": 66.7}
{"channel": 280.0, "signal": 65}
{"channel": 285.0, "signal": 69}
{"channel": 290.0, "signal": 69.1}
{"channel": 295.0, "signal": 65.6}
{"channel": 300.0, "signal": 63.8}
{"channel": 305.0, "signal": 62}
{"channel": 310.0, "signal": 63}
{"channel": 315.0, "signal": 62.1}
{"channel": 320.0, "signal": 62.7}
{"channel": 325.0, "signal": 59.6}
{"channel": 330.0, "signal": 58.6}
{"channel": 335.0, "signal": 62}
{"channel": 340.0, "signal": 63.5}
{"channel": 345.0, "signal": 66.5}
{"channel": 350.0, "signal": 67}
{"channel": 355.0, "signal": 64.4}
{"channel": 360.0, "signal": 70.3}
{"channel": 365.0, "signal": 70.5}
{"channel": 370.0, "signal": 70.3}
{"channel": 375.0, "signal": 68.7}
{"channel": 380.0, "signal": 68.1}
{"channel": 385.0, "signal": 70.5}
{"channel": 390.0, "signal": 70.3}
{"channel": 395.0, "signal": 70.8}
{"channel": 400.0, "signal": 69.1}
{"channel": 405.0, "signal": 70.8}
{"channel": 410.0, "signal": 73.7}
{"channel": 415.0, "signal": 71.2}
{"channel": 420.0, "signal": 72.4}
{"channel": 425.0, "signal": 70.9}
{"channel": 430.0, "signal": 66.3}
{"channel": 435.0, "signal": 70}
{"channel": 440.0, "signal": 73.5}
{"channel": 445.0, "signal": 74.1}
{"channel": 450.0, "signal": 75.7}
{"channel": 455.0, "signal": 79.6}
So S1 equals 3.7 ch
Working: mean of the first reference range 72.7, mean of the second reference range 70.6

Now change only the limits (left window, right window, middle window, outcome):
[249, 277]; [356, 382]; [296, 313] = 1.56 ch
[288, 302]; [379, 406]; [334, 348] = 0.75 ch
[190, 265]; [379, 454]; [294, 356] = 8.47 ch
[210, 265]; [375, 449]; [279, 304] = 2.38 ch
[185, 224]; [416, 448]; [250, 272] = 1.47 ch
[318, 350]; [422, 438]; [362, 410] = -2.83 ch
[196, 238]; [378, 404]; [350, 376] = 0.82 ch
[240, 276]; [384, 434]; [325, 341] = 2.20 ch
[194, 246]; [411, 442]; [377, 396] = 0.53 ch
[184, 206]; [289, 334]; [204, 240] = -1.16 ch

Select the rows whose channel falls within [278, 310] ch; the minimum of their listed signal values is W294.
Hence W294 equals 62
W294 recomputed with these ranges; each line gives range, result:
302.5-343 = 58.6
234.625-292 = 65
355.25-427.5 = 68.1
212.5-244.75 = 75.2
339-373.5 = 63.5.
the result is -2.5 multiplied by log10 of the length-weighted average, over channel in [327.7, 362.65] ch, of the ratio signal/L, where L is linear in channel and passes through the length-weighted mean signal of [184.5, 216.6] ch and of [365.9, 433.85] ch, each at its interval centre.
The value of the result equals 0.12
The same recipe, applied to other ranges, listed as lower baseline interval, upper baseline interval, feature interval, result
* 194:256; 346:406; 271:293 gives 0.08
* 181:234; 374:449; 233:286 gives 0.07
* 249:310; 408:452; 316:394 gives 0.06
